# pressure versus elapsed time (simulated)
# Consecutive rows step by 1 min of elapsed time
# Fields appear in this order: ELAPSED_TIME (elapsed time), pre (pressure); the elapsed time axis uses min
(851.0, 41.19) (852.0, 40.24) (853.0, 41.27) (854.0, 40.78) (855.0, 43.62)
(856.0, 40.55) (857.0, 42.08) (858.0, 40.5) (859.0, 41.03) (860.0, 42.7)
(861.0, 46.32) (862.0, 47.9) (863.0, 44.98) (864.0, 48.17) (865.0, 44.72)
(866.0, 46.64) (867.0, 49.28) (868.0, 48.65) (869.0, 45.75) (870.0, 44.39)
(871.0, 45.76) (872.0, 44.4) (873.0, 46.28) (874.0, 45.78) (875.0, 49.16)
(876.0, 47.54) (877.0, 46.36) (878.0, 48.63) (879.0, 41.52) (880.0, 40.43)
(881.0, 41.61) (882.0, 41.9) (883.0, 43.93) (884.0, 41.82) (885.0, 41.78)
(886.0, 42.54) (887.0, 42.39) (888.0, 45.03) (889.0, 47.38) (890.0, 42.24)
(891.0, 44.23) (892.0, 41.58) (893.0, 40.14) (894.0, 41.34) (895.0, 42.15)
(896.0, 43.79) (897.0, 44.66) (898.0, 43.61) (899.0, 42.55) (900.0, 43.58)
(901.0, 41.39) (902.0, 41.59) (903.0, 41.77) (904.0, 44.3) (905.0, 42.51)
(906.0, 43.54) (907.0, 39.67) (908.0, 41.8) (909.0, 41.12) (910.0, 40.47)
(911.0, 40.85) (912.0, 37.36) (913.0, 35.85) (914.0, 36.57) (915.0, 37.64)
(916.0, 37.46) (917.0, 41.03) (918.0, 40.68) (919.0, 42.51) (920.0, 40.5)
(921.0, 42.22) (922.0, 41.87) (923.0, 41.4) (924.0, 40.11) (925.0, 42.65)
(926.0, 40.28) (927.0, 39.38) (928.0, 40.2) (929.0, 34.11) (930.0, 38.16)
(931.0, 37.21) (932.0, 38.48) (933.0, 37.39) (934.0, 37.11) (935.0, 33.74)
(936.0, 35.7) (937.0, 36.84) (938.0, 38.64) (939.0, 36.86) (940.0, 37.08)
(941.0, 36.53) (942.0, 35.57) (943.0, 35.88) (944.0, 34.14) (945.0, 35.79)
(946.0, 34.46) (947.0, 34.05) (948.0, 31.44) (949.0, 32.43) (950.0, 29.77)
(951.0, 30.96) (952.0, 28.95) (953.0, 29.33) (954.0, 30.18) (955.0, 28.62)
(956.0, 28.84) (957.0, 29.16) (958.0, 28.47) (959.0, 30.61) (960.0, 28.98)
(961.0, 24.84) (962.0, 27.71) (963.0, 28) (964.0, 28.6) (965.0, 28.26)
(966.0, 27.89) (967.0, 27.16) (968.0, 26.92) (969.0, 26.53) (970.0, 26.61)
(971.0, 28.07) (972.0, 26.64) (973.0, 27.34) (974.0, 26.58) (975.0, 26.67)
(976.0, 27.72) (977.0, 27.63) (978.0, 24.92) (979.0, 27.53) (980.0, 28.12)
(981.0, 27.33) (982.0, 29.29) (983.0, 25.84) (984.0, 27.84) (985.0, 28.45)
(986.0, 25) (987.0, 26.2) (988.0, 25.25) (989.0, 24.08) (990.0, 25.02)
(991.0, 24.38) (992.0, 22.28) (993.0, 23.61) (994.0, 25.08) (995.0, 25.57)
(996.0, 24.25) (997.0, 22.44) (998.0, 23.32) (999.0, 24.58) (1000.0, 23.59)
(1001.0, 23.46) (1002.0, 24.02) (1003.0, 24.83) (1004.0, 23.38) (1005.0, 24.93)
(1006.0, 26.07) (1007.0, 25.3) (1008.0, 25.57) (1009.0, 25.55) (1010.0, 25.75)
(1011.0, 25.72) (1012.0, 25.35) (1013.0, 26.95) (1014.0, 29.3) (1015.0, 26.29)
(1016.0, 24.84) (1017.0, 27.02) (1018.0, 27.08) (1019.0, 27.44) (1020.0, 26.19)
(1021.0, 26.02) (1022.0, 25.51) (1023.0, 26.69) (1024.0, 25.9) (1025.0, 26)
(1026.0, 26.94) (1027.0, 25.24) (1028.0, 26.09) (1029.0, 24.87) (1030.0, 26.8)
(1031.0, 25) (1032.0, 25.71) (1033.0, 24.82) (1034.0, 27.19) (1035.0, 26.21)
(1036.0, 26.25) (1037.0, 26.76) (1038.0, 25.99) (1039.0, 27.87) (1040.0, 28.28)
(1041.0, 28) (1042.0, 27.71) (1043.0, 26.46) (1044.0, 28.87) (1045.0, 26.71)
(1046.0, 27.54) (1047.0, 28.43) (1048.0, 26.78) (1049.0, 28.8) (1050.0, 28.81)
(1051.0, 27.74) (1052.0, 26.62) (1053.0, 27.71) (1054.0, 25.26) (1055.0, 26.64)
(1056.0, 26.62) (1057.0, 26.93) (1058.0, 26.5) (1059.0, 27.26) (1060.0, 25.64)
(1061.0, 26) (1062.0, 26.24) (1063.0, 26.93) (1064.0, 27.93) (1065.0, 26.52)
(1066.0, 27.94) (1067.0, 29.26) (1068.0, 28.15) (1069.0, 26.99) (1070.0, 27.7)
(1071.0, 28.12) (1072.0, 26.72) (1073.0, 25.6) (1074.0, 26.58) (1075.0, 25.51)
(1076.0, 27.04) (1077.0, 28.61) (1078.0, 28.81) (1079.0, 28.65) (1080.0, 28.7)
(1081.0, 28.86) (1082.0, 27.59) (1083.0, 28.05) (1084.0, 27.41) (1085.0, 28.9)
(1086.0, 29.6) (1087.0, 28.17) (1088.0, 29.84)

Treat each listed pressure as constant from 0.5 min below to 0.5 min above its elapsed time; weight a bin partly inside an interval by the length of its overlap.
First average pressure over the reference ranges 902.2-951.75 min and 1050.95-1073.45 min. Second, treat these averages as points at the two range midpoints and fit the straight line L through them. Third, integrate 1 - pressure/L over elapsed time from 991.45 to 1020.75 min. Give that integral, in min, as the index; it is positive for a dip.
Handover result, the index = 5.9 min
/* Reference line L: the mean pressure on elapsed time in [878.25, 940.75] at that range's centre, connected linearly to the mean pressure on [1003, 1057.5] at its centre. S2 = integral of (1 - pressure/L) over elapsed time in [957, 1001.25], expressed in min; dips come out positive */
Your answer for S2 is 8.3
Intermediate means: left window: 40.6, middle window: 26.4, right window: 26.5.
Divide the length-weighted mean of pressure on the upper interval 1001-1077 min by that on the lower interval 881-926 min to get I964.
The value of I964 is 0.6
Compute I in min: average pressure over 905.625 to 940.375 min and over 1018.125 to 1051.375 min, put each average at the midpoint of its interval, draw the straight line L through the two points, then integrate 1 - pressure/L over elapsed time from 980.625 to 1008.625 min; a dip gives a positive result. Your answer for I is 5.5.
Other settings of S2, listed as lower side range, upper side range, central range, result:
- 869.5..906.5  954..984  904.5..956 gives -2.6 min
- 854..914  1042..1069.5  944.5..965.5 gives 3.9 min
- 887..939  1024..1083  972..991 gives 4.1 min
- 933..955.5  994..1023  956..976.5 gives 2.2 min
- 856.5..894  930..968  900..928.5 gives -2.0 min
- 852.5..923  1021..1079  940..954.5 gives 1.6 min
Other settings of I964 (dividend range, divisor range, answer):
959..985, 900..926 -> 0.67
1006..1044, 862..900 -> 0.59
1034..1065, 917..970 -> 0.80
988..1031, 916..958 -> 0.70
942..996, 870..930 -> 0.67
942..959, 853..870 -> 0.71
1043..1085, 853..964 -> 0.69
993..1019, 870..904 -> 0.58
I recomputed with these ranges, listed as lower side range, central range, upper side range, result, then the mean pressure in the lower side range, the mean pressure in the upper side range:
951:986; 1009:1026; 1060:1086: 0.8 min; 27.8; 27.6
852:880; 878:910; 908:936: -0.5 min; 44.8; 39.1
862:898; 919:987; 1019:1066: 8.5 min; 44.5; 26.7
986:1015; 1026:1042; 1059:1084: -0.2 min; 24.9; 27.4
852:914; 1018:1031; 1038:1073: 1.7 min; 43.3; 27.3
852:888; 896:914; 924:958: -0.8 min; 44.3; 34.8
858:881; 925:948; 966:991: -1.8 min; 45.5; 26.8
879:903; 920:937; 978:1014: -1.0 min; 42.6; 25.4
